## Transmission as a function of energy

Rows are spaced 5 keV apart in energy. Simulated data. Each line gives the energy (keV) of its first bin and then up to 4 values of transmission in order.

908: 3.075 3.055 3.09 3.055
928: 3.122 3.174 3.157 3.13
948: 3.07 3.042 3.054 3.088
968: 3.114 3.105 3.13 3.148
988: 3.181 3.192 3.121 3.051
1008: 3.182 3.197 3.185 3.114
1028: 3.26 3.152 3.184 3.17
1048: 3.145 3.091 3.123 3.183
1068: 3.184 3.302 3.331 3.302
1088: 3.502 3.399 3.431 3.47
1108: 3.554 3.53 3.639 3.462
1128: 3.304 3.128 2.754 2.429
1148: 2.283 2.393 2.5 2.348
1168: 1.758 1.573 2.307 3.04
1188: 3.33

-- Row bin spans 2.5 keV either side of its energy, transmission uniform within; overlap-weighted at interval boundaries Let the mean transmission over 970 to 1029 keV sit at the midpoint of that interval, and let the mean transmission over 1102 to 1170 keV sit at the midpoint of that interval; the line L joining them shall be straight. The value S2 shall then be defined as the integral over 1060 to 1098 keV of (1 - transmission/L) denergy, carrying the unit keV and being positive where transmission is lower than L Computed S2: -4.05 keV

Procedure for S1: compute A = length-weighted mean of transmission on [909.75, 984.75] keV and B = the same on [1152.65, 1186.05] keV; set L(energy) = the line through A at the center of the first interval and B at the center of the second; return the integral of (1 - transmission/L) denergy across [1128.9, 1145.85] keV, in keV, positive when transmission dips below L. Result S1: -2.87 keV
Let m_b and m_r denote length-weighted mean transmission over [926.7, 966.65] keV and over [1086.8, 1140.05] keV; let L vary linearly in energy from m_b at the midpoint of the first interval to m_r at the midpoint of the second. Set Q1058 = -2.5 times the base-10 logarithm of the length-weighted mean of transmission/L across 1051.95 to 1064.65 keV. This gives 0.05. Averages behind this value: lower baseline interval 3.1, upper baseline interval 3.38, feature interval 3.13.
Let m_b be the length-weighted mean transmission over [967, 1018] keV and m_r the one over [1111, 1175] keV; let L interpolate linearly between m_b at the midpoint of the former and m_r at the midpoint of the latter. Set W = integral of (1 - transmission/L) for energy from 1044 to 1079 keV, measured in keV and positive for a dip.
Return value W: -2.9 keV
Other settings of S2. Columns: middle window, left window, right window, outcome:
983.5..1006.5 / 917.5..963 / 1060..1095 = 0.3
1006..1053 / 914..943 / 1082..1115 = 2.1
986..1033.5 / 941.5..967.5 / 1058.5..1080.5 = -0.1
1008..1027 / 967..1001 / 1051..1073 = -0.1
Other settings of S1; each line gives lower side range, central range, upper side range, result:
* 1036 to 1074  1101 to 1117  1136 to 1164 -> -4.5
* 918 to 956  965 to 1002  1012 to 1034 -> 0.1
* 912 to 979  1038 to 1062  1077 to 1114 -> 1.4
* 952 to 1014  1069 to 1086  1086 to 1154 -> -0.8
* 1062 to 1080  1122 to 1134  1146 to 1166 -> -2.9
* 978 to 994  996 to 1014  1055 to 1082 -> 0.3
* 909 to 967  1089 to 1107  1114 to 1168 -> -3.7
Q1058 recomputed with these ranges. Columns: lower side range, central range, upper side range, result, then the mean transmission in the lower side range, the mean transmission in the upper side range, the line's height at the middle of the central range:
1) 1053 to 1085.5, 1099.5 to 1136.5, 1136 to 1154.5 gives -0.24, 3.23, 2.46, 2.74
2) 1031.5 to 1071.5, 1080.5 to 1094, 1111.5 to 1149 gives -0.09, 3.16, 3.09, 3.12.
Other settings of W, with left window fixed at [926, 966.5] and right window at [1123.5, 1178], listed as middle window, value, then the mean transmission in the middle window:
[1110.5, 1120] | -3.7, 3.58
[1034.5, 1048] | -1.7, 3.17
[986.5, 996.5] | -0.7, 3.18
